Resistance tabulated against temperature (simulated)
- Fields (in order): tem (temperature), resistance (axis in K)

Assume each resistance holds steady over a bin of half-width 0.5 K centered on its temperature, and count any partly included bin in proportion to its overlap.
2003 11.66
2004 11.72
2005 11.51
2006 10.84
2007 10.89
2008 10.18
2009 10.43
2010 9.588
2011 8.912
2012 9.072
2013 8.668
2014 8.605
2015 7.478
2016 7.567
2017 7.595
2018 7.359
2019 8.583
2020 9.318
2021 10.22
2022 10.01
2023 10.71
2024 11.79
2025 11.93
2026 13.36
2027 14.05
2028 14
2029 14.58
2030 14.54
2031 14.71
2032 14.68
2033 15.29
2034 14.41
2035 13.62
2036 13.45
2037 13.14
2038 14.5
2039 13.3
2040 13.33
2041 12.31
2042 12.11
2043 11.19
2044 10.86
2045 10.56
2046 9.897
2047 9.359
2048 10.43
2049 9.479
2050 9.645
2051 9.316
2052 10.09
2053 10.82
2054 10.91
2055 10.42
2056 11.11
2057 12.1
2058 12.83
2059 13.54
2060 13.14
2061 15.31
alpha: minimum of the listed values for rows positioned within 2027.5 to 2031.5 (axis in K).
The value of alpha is 14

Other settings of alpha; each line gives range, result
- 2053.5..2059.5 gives 10.42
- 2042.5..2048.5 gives 9.359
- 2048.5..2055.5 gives 9.316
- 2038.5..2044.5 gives 10.86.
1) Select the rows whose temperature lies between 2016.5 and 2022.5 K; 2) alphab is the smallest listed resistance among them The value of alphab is 7.359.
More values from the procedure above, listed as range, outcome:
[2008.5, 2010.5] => 9.588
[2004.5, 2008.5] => 10.18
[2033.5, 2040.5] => 13.14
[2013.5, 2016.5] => 7.478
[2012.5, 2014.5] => 8.605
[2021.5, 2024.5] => 10.01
